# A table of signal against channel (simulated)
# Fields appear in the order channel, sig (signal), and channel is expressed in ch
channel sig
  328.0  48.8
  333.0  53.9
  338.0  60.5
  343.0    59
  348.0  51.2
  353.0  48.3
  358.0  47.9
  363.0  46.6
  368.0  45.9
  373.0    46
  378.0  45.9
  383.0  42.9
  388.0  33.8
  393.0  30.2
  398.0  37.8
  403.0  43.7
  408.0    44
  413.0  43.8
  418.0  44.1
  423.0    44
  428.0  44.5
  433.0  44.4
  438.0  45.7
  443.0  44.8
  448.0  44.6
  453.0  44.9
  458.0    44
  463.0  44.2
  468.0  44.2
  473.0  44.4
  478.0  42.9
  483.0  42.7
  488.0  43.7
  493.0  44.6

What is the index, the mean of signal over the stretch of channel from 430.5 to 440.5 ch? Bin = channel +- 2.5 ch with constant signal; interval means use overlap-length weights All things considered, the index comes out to 45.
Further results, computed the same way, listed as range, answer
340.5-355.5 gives 52.8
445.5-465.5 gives 44.4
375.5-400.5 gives 38.1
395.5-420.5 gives 42.7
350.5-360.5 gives 48.1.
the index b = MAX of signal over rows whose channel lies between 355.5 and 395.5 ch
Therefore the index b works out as 47.9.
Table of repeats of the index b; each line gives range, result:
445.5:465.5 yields 44.9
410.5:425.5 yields 44.1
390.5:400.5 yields 37.8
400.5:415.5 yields 44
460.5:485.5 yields 44.4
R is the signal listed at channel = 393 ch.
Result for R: 30.2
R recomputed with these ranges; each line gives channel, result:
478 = 42.9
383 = 42.9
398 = 37.8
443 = 44.8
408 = 44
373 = 46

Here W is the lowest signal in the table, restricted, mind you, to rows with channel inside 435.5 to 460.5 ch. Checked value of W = 44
